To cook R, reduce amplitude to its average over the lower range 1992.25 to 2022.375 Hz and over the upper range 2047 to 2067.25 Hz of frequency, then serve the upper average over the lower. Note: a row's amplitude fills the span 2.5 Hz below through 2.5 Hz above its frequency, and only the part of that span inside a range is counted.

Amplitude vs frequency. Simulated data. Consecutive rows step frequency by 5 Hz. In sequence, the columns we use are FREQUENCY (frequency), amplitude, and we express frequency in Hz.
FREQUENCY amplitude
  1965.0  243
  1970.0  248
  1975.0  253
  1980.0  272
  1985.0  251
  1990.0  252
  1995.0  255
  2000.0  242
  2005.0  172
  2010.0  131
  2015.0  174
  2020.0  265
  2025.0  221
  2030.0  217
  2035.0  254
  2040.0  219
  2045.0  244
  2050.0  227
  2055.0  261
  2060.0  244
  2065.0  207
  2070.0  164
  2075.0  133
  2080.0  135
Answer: 1.1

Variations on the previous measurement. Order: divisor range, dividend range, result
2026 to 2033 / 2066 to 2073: 0.78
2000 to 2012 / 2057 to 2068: 1.31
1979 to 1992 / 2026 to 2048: 0.90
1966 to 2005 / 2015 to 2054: 0.94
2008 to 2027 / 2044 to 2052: 1.18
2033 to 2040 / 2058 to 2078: 0.76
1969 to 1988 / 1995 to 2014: 0.74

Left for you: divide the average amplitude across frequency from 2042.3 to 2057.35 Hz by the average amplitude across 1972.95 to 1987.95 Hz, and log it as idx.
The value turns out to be 0.94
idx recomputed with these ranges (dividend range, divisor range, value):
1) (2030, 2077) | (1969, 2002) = 0.86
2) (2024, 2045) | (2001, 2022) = 1.23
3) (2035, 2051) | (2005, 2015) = 1.54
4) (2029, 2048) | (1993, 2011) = 1.15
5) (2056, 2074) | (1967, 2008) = 0.84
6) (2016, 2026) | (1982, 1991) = 0.93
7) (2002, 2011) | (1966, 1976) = 0.64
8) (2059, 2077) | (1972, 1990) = 0.71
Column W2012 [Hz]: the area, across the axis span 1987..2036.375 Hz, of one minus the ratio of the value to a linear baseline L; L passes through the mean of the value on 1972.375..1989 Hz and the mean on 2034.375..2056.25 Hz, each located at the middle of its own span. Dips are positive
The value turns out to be 6.1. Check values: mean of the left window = 258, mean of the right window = 239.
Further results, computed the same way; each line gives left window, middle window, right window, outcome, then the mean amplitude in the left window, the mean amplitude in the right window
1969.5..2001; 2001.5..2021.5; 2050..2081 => 4.3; 254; 196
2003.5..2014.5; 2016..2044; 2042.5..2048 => -4.0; 154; 242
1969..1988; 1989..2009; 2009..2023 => 0.4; 257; 197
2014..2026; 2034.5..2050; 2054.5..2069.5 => -0.7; 226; 224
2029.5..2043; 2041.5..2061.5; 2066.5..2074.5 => -4.3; 232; 162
